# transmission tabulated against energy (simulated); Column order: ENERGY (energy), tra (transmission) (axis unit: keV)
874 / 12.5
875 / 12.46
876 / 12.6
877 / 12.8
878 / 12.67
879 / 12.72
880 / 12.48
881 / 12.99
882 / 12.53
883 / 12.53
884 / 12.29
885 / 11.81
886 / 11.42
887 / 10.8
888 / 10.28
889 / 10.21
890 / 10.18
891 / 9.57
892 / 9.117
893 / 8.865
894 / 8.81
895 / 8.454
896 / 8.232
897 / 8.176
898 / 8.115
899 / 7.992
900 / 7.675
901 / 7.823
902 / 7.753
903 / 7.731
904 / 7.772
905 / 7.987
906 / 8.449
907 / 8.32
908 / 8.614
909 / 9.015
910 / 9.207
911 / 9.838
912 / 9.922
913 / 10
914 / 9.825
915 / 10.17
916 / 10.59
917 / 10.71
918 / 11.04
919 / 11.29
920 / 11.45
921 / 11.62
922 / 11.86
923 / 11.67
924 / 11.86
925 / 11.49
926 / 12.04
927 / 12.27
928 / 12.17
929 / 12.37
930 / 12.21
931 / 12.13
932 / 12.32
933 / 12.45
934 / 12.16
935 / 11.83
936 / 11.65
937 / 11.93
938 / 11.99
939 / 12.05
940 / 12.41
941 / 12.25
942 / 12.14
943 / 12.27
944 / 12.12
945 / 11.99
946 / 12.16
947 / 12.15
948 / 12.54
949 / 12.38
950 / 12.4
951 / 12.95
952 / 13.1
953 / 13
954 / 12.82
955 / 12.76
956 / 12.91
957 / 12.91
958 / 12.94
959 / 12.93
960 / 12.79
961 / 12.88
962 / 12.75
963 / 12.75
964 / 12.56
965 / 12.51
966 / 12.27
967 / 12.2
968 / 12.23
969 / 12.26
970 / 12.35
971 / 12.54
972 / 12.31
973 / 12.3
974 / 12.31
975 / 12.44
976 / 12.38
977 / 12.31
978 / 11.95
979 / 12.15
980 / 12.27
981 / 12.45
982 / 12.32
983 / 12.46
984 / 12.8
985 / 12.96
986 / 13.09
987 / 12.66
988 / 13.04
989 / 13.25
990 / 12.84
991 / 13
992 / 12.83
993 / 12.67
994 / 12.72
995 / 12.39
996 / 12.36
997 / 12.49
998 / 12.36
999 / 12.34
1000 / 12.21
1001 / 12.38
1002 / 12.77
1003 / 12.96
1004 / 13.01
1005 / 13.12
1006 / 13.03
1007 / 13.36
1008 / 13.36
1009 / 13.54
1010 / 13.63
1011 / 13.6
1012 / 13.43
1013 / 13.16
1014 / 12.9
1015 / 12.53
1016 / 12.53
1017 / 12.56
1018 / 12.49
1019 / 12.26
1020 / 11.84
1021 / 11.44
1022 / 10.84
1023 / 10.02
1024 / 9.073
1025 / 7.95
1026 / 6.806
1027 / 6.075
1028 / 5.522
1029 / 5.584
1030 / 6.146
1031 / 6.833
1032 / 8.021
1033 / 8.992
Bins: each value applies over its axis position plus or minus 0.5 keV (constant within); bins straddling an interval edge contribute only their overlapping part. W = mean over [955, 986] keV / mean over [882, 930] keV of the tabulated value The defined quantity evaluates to 1.25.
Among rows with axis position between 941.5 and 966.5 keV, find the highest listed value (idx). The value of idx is 13.1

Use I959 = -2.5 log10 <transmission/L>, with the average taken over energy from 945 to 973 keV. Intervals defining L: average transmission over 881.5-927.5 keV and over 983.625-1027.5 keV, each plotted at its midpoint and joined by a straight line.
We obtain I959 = -0.13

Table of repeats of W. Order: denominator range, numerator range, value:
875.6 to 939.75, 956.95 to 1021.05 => 1.19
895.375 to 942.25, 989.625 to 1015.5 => 1.23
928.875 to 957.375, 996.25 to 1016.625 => 1.05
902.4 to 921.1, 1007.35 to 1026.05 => 1.24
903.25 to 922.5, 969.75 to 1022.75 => 1.28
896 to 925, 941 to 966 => 1.32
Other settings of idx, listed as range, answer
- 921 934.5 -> 12.45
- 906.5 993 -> 13.25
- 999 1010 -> 13.63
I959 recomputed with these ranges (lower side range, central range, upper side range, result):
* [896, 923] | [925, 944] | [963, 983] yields -0.154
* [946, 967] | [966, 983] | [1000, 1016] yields 0.045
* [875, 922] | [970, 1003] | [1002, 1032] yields -0.166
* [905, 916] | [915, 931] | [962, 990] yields -0.169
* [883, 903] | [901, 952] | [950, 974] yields -0.009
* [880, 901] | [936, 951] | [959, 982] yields -0.055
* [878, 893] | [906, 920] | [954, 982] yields 0.183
